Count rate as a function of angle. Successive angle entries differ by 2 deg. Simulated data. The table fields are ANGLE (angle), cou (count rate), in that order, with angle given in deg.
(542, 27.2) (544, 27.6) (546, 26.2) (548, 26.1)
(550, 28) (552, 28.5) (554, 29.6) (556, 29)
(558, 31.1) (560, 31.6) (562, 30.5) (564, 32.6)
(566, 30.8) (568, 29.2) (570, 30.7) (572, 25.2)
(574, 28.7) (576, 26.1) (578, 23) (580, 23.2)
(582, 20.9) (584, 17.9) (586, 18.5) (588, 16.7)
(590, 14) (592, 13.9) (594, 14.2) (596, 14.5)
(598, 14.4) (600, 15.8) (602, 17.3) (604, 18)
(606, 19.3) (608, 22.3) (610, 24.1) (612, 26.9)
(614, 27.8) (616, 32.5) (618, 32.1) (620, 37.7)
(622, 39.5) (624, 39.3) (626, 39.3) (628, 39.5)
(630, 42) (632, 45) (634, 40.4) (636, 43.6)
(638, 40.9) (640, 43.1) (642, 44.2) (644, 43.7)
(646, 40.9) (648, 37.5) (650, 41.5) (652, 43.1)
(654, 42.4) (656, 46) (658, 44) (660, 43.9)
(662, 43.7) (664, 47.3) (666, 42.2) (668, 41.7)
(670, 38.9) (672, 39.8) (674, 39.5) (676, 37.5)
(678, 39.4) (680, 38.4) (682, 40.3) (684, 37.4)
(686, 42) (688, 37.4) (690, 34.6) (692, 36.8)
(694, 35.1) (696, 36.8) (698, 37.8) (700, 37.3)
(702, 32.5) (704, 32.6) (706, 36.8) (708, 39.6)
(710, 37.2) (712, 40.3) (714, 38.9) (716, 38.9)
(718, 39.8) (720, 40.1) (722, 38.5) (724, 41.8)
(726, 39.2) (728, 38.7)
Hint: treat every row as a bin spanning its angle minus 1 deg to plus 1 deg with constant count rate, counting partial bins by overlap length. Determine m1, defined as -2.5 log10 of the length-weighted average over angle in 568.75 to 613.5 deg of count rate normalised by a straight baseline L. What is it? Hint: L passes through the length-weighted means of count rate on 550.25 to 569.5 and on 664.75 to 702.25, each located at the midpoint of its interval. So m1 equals 0.50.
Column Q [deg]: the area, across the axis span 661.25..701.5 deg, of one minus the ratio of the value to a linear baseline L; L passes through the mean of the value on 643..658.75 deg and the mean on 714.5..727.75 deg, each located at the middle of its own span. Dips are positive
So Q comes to 2.1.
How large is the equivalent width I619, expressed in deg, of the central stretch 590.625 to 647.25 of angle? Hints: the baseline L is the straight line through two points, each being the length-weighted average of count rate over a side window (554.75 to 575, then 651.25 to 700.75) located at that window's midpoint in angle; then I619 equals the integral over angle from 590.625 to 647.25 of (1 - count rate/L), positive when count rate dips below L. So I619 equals 6.9 deg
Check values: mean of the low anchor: 29.9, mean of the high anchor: 40.1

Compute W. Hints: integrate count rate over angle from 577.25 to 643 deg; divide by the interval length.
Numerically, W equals 28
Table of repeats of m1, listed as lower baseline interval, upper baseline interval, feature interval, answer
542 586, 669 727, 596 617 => 0.391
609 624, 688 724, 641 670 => -0.240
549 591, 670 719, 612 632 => -0.180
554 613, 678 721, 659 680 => -0.216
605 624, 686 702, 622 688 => -0.243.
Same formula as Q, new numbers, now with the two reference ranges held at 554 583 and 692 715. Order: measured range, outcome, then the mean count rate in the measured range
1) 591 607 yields 7.53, 15.9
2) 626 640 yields -4.14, 41.8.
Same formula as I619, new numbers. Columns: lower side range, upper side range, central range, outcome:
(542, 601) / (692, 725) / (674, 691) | -1.6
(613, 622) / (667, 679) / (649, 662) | -2.1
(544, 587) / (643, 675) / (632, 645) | -1.3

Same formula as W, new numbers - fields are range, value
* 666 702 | 38.2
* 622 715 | 40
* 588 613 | 17.8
